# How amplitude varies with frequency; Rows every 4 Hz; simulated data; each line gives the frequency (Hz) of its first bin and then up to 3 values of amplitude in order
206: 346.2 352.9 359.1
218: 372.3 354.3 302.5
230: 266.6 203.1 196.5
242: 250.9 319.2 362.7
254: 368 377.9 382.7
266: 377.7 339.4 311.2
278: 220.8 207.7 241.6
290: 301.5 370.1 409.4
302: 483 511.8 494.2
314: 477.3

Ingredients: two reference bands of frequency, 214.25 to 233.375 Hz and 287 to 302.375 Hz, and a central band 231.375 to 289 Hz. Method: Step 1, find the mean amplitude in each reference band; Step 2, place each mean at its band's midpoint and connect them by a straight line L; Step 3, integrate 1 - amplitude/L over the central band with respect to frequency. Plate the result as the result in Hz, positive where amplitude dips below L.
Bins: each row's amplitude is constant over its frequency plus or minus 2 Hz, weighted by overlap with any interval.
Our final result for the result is 8.1 Hz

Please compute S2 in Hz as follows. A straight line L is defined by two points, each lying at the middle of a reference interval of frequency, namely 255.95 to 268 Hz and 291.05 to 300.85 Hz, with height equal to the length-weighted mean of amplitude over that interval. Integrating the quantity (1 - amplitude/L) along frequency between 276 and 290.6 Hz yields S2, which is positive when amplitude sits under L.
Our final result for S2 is 5.6 Hz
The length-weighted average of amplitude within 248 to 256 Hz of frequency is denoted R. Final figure 365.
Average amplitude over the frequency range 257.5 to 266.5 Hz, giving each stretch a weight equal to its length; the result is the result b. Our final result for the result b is 380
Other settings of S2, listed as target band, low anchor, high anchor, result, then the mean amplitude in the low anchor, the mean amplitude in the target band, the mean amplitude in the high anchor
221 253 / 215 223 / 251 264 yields 7.53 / 364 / 282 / 375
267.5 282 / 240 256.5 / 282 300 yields 1.75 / 327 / 282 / 317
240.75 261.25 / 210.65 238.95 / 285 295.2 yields -2.68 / 300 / 342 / 305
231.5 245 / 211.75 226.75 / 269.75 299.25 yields 4.36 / 351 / 226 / 295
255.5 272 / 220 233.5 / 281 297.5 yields -4.07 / 296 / 369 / 296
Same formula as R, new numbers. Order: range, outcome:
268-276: 325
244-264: 362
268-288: 264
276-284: 214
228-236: 235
